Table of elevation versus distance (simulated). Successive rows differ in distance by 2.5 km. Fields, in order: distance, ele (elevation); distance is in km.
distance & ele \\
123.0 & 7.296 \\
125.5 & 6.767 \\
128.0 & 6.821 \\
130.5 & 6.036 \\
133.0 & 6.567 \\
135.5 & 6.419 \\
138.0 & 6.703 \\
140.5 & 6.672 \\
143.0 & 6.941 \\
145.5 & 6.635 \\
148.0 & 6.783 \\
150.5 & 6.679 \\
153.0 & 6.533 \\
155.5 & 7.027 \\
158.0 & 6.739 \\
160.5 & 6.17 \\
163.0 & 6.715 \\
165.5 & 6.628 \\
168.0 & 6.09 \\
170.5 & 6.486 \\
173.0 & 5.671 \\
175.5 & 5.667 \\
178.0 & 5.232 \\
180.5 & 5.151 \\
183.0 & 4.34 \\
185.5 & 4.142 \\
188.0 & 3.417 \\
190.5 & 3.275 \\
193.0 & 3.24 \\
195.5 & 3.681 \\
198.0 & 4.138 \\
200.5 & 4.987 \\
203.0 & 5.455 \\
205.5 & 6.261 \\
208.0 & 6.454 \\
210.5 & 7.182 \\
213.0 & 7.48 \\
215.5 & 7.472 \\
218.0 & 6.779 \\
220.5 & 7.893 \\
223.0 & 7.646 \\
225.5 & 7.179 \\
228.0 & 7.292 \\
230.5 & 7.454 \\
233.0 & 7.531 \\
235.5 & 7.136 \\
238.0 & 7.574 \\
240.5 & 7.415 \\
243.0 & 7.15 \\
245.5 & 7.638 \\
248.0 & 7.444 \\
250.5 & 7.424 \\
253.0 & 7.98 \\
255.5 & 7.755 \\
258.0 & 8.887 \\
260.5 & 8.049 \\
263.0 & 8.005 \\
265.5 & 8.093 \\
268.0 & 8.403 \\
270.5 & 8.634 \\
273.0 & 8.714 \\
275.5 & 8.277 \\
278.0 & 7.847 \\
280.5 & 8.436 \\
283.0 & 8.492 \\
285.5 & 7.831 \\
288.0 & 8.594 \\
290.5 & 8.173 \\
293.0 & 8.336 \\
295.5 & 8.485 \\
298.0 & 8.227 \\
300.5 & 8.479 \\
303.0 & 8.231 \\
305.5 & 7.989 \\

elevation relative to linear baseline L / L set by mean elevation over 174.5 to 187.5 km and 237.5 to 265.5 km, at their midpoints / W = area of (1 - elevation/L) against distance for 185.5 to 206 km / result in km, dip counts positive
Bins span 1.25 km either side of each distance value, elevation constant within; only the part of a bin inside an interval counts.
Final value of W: 4.6 km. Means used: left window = 4.81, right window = 7.78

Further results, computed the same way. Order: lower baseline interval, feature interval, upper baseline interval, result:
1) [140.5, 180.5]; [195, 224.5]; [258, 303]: 3.4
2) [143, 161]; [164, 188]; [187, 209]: 0.9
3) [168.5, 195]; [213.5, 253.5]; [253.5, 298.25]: -4.8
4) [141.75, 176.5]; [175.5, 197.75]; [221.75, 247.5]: 8.7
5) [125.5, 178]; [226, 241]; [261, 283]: 0.6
